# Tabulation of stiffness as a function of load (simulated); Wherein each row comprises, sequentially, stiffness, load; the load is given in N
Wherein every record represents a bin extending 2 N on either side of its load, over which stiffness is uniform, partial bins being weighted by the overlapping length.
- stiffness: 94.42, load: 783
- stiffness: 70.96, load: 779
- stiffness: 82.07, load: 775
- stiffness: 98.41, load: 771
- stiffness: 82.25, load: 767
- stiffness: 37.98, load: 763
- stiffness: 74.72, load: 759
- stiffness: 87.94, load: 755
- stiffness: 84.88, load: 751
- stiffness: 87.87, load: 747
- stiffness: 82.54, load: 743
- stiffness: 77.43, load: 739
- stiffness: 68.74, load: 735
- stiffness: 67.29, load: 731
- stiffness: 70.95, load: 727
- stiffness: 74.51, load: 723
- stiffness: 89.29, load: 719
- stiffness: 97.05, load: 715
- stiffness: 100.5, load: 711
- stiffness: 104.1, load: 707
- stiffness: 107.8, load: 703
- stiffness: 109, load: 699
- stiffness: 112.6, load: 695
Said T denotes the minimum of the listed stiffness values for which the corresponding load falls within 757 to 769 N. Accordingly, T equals 37.98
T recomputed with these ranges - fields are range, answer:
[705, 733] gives 67.29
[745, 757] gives 84.88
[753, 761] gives 74.72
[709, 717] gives 97.05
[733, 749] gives 68.74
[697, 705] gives 107.8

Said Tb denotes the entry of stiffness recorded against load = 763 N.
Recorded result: 37.98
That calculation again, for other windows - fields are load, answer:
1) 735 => 68.74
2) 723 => 74.51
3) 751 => 84.88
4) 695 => 112.6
